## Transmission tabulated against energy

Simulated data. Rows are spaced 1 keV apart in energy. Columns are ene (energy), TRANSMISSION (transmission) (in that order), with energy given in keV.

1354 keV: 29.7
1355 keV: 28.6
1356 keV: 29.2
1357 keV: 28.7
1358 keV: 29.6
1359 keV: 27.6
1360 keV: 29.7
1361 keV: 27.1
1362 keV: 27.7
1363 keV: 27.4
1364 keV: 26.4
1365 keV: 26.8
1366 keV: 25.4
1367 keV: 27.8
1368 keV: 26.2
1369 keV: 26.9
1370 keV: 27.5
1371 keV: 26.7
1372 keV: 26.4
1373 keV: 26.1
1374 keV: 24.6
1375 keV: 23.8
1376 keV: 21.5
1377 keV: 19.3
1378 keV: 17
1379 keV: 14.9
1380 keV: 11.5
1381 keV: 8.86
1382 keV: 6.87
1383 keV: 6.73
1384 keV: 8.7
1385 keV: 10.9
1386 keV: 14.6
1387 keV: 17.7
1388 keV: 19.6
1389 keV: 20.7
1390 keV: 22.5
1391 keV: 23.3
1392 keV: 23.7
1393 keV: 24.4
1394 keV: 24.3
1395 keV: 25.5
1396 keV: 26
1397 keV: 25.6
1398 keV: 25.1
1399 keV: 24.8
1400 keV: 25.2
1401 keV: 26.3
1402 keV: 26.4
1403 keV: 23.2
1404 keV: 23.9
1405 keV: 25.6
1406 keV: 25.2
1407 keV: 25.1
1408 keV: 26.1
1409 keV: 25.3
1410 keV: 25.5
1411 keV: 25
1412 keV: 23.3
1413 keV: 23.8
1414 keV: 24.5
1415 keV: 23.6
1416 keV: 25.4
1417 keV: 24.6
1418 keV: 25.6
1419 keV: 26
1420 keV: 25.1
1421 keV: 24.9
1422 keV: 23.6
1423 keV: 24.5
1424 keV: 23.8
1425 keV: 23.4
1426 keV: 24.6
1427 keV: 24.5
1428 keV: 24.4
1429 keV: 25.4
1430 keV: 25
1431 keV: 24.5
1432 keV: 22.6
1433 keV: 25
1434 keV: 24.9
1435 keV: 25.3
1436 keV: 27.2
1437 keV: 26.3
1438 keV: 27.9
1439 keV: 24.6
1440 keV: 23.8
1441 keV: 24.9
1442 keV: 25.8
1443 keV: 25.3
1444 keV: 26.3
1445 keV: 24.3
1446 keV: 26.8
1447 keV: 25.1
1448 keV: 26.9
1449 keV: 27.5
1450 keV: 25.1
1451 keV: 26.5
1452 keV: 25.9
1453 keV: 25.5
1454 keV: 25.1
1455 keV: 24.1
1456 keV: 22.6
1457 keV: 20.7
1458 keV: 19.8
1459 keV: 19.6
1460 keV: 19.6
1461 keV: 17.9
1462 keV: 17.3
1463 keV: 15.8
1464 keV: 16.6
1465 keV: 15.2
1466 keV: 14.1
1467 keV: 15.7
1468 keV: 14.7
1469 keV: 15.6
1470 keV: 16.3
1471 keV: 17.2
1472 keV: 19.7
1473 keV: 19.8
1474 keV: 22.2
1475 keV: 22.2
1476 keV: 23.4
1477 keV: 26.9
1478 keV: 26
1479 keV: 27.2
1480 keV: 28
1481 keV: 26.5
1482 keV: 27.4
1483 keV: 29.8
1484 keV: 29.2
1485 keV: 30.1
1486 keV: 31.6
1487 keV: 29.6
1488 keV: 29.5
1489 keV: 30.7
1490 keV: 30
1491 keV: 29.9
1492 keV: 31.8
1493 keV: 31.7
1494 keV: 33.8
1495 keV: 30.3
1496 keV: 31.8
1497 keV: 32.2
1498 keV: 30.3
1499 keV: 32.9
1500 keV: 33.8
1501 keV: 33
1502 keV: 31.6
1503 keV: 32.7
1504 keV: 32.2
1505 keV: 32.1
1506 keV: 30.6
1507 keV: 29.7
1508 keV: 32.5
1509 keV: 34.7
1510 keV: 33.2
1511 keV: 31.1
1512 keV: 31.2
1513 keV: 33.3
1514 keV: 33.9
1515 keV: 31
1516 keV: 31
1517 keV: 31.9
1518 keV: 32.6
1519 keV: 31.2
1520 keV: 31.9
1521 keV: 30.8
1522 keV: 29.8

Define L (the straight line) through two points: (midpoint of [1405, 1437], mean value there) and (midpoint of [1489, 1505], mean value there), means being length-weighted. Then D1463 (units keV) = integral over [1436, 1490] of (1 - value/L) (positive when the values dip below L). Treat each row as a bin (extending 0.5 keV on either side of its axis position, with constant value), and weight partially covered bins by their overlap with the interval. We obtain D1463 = 9.5 keV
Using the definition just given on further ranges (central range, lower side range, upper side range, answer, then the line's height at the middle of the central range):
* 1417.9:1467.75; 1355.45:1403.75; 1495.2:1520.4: 6.91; 27.3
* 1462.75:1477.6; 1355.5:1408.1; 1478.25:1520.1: 5.45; 29.1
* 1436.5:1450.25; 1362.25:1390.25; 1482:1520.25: 0.26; 26.3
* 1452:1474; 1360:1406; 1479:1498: 7.18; 28.2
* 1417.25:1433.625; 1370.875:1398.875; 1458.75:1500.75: -2.06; 21.8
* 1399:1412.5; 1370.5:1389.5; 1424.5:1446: -2.74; 20.9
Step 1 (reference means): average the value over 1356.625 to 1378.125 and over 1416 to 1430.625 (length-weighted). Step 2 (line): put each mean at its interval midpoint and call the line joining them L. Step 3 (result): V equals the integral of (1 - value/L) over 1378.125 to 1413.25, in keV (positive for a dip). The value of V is 6.0 keV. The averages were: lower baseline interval 26.1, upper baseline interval 24.7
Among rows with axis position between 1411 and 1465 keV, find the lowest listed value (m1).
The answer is 15.2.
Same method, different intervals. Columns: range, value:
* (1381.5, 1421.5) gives 6.73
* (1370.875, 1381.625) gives 8.86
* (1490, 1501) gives 29.9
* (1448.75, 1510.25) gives 14.1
